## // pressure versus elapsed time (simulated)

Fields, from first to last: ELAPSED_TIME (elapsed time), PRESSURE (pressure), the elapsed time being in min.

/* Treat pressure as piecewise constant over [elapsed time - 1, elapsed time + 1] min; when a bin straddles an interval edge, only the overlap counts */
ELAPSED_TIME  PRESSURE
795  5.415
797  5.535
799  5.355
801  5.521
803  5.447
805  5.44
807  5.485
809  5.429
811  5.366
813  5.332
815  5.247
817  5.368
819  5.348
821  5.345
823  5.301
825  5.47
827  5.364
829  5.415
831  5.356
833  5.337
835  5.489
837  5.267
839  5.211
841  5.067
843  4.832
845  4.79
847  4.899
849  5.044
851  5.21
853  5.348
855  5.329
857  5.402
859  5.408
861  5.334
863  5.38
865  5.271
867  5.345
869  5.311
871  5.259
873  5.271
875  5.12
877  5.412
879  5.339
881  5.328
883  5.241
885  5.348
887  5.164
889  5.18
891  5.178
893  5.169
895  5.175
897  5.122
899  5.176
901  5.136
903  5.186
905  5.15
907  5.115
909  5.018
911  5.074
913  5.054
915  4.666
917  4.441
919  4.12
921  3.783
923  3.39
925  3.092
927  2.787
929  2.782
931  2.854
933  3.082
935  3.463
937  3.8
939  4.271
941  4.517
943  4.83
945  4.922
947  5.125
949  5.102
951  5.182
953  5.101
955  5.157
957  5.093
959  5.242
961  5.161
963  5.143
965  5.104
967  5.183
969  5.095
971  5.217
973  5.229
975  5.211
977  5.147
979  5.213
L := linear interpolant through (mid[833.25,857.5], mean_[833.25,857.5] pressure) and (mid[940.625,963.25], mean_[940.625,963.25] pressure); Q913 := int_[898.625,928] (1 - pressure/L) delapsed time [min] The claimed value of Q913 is 3.6 min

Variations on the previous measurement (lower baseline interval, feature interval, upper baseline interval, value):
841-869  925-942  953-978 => 5.75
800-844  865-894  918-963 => -2.76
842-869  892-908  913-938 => -3.77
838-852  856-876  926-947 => -2.45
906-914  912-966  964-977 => 8.19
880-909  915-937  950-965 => 7.28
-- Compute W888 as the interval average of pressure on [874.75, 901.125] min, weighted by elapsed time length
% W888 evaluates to 5.23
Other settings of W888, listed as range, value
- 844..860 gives 5.18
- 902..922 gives 4.76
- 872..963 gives 4.69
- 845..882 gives 5.27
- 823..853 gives 5.21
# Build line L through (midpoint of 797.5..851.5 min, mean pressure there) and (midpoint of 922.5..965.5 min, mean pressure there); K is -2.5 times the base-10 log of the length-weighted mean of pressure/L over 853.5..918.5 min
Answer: -0.08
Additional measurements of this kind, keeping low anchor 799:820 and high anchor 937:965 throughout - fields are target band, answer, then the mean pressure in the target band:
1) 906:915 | 0.01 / 5.02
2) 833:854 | 0.03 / 5.13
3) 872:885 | -0.02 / 5.29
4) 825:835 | -0.01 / 5.39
